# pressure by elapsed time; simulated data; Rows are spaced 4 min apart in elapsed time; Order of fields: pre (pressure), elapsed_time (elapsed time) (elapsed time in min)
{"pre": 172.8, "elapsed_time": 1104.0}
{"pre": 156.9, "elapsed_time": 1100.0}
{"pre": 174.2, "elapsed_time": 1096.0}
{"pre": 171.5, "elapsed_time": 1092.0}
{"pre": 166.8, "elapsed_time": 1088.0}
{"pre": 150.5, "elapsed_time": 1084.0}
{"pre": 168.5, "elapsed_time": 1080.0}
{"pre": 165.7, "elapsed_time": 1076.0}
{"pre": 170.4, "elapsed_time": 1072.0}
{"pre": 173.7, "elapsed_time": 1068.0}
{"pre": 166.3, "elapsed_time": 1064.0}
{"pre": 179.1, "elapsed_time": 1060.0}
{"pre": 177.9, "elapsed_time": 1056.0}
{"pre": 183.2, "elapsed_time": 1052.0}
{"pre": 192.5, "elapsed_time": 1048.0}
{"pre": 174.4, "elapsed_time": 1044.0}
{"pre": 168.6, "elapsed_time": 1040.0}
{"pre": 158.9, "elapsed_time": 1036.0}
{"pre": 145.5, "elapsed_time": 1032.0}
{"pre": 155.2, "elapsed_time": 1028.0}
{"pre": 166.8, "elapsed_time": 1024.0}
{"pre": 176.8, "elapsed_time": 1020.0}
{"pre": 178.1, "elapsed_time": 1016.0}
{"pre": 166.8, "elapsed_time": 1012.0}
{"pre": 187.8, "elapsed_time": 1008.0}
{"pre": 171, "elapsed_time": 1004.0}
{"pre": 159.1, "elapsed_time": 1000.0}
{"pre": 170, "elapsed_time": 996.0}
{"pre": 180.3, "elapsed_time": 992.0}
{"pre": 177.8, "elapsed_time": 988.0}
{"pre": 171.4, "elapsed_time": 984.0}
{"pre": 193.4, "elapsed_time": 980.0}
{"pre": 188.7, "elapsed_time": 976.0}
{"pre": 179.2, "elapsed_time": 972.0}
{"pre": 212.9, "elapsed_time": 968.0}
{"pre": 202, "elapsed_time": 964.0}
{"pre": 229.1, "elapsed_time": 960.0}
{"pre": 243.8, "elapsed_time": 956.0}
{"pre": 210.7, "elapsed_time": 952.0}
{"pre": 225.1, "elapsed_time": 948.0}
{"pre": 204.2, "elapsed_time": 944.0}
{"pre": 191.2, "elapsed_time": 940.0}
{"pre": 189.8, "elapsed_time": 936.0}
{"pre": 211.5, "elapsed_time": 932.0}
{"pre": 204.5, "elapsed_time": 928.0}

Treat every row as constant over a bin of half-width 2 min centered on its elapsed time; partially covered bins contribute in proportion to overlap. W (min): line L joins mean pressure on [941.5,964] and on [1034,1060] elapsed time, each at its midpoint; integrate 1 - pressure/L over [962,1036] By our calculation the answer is 8.3 min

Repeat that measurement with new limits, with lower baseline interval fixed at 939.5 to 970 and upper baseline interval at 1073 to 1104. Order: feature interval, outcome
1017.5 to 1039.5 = 3.12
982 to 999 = 2.40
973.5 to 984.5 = 1.11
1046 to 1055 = -0.34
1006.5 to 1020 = 1.17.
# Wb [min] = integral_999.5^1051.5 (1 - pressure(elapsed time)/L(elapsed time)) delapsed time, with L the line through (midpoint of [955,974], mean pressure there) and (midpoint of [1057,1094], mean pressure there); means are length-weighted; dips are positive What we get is 4.9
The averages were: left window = 212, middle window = 170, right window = 168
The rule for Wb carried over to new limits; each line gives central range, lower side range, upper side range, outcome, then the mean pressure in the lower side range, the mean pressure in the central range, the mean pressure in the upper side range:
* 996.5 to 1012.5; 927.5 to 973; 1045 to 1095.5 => 1.8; 209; 171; 172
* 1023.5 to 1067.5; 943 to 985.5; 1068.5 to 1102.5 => 2.2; 206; 170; 166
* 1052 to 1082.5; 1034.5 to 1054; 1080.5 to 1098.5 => -0.2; 176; 172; 166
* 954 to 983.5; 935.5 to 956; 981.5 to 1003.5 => -2.1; 209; 205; 172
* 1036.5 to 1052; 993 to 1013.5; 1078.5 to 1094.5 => -0.8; 171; 177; 165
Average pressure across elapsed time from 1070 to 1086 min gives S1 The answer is 164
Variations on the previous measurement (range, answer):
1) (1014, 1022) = 177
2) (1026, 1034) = 150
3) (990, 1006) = 170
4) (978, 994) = 181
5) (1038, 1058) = 179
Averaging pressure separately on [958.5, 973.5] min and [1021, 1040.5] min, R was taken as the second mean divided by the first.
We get 0.77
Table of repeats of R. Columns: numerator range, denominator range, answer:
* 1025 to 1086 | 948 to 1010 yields 0.87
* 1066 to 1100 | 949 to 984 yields 0.81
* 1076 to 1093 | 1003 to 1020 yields 0.93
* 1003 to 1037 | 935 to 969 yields 0.79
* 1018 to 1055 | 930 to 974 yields 0.81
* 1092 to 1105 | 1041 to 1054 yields 0.92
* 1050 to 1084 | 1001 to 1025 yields 0.99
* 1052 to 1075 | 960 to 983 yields 0.88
